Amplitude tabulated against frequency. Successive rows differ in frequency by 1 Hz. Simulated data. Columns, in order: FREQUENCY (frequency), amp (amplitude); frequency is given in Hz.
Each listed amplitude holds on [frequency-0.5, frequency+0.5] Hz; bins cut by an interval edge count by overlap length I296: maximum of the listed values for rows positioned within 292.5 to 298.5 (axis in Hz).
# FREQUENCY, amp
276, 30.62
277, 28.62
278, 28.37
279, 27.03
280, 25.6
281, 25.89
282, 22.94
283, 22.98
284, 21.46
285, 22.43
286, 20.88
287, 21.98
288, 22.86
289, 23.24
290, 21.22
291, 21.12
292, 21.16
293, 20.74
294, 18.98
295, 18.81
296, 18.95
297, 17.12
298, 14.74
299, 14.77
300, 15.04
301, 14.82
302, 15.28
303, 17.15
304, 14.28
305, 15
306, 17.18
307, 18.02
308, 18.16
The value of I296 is 20.74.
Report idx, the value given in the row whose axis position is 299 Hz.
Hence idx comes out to 14.77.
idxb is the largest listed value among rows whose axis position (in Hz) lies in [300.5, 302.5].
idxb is 15.28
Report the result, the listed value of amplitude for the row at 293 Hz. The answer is 20.74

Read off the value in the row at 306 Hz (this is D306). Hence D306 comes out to 17.18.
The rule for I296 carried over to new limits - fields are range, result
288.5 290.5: 23.24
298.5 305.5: 17.15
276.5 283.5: 28.62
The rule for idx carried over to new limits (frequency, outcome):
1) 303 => 17.15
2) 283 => 22.98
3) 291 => 21.12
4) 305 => 15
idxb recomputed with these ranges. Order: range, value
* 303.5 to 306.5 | 17.18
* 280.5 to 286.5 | 25.89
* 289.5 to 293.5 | 21.22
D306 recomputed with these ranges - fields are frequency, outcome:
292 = 21.16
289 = 23.24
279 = 27.03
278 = 28.37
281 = 25.89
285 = 22.43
